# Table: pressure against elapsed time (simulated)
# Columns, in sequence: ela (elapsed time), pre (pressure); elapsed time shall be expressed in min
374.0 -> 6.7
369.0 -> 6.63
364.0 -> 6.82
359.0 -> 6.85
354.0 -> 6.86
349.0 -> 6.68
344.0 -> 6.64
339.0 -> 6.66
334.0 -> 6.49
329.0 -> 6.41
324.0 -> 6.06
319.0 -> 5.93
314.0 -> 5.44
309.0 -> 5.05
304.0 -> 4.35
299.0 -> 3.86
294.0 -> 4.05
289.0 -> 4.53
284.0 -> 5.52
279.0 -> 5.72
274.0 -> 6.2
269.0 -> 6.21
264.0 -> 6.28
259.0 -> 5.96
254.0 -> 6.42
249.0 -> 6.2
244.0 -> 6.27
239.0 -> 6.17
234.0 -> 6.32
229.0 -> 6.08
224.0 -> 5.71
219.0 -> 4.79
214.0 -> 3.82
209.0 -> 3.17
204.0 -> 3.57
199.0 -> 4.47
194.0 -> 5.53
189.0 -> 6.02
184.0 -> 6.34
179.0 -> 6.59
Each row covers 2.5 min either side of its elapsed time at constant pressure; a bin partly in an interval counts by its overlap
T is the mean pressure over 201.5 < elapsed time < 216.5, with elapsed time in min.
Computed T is 3.52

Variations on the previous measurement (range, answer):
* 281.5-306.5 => 4.46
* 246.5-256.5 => 6.31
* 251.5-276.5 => 6.21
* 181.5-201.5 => 5.59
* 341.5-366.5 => 6.77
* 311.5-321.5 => 5.69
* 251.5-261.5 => 6.19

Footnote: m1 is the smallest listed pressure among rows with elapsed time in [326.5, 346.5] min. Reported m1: 6.41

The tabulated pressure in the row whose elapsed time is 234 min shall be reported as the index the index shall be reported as 6.32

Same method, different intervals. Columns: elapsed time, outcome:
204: 3.57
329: 6.41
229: 6.08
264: 6.28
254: 6.42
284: 5.52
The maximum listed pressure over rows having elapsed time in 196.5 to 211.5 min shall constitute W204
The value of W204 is 4.47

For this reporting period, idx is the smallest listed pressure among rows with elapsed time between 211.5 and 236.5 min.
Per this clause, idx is 3.82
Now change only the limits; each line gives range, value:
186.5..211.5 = 3.17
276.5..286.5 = 5.52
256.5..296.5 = 4.05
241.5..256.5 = 6.2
